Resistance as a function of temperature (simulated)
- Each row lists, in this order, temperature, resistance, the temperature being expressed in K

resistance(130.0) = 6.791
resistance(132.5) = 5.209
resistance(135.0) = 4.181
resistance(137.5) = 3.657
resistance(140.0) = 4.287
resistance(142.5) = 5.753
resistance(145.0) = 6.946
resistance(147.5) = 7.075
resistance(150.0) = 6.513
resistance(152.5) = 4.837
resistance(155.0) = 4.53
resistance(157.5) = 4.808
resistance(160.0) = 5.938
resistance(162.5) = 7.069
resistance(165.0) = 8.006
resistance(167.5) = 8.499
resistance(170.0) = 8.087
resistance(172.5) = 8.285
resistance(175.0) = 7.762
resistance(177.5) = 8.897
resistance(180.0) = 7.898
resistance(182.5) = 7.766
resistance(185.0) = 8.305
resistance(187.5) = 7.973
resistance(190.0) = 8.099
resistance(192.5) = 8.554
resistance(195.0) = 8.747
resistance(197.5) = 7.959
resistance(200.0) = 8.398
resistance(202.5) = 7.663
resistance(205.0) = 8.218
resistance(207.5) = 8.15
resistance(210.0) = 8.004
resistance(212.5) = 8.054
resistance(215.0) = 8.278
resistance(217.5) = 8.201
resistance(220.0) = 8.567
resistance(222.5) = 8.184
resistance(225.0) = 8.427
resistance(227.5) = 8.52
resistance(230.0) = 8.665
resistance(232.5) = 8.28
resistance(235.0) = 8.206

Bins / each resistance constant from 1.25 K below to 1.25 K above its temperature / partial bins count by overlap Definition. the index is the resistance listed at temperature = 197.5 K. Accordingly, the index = 7.959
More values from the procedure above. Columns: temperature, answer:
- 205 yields 8.218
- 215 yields 8.278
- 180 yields 7.898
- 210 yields 8.004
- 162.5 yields 7.069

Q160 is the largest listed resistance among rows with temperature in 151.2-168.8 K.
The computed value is 8.499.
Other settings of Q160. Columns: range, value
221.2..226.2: 8.427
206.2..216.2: 8.278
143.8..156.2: 7.075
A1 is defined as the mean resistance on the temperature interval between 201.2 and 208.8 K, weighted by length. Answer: 8.01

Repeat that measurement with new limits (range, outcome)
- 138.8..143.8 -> 5.05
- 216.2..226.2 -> 8.34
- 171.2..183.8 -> 8.12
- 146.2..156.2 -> 5.75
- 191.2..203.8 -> 8.26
